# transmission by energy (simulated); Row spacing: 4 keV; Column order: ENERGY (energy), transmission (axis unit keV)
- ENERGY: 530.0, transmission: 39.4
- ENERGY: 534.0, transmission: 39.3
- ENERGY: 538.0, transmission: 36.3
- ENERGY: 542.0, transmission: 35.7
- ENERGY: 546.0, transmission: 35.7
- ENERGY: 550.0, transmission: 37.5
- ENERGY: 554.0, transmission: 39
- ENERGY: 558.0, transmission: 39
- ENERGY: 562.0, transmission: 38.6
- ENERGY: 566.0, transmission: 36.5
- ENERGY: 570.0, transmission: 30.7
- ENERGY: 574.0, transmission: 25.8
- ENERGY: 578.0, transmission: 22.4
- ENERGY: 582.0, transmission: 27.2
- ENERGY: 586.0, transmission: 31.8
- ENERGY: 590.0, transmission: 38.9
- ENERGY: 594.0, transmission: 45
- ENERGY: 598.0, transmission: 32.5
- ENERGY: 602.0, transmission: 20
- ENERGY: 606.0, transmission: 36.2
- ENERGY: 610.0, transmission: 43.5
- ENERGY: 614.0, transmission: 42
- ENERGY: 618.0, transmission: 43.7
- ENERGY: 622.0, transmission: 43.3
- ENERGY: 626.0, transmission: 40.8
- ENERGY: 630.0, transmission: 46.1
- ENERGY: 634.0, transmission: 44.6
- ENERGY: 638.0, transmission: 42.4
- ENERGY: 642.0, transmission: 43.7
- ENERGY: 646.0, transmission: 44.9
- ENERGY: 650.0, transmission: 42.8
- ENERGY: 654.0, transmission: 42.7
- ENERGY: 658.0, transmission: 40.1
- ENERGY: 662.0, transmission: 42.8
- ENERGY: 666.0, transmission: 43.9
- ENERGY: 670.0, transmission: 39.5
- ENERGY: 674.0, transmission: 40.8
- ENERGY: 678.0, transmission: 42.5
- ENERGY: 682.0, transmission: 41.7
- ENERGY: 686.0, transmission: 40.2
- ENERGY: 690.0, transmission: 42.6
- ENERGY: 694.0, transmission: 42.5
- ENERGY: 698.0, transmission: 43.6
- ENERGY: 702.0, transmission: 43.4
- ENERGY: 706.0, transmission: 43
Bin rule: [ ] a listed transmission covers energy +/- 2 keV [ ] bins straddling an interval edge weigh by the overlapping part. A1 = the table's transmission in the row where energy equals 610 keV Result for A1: 43.5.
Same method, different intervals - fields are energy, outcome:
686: 40.2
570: 30.7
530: 39.4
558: 39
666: 43.9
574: 25.8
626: 40.8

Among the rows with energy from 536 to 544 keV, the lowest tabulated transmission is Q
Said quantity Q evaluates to 35.7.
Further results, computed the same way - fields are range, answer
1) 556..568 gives 36.5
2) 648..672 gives 39.5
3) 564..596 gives 22.4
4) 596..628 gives 20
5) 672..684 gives 40.8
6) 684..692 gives 40.2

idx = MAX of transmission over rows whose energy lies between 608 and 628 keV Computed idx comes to 43.7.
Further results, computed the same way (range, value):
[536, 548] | 36.3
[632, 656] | 44.9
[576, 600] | 45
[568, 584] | 30.7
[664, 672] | 43.9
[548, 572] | 39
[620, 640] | 46.1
